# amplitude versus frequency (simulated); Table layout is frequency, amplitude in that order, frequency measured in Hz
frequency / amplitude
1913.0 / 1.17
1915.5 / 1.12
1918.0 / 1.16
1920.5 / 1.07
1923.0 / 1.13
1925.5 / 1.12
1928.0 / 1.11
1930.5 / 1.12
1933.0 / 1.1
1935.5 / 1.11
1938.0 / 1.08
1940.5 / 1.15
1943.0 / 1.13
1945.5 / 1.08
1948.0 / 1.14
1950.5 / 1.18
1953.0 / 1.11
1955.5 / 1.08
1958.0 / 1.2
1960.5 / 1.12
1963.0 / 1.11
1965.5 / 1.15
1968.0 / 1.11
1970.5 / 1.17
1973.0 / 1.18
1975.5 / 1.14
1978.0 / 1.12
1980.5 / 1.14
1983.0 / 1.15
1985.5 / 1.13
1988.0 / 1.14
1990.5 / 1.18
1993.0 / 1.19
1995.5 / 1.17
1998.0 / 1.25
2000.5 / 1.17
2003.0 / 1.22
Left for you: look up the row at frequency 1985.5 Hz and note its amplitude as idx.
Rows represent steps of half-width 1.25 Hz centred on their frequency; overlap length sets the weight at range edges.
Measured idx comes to 1.13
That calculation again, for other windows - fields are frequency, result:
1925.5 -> 1.12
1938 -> 1.08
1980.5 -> 1.14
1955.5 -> 1.08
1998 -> 1.25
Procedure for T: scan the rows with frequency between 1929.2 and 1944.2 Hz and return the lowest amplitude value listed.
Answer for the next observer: 1.08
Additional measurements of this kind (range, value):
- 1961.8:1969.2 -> 1.11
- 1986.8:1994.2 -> 1.14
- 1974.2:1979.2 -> 1.12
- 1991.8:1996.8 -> 1.17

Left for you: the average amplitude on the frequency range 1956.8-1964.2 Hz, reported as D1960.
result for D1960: 1.14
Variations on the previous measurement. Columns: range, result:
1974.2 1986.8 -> 1.14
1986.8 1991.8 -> 1.16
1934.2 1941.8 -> 1.11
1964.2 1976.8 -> 1.15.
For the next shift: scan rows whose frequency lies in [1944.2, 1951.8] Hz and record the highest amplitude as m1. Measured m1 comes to 1.18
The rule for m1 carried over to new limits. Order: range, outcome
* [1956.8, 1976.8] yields 1.2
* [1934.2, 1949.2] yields 1.15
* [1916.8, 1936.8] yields 1.16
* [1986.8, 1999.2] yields 1.25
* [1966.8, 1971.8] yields 1.17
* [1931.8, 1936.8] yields 1.11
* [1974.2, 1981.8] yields 1.14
